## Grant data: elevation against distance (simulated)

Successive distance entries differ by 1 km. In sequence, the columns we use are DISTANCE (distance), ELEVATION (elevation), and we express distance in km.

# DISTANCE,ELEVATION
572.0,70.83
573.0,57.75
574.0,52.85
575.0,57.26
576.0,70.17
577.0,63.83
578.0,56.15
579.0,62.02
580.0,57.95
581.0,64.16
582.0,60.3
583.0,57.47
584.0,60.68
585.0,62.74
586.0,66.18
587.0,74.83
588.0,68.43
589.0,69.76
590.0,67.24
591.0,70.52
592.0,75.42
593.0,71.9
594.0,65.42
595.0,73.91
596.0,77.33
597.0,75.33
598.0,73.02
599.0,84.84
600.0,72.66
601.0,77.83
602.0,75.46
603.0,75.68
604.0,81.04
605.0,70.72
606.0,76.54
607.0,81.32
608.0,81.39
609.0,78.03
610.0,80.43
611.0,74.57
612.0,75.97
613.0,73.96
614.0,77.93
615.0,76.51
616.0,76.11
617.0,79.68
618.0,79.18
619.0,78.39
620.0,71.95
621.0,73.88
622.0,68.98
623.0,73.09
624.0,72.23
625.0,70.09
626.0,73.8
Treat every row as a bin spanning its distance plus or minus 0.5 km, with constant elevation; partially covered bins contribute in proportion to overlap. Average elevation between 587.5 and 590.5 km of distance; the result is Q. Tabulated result 68.5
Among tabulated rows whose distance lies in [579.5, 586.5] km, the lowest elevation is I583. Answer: 57.47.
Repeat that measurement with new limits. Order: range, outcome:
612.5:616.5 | 73.96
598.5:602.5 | 72.66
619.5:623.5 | 68.98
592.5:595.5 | 65.42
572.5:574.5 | 52.85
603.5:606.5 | 70.72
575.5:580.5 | 56.15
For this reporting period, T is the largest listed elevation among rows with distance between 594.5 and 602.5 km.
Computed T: 84.84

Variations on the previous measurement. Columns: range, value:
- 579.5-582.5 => 64.16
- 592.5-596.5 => 77.33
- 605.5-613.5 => 81.39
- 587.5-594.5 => 75.42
